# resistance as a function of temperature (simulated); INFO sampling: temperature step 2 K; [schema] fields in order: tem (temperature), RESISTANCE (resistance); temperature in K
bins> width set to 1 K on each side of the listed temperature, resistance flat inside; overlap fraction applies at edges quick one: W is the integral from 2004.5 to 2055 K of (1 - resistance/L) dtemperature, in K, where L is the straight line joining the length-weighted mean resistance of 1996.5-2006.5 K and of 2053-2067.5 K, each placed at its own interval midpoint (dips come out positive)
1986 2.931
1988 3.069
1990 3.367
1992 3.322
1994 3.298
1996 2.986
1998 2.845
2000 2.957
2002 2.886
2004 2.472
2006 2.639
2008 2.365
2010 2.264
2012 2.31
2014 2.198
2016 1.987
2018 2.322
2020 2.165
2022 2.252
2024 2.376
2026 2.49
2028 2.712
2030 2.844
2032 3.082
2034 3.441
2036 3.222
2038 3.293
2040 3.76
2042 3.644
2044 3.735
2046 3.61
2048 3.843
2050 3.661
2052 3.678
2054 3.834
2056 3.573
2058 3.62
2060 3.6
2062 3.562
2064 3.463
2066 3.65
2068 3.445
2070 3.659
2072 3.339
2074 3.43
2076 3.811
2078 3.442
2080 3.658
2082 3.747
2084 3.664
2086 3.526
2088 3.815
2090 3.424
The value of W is 4.1 K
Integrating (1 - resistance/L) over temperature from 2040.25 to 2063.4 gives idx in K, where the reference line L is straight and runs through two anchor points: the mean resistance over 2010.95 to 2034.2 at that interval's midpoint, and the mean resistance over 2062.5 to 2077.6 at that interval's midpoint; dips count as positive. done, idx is -4.03 K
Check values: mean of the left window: 2.48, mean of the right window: 3.54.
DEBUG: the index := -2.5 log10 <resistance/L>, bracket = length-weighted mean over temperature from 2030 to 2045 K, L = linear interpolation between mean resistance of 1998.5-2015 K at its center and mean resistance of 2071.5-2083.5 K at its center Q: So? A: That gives -0.15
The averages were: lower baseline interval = 2.52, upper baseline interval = 3.58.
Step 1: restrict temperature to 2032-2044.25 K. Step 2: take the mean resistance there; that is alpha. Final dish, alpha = 3.47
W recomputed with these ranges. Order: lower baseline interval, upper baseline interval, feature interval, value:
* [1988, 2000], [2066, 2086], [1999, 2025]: 6.7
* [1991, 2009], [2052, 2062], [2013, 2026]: 3.7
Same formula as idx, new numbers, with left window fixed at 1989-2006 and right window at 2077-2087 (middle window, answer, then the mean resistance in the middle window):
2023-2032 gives 1.6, 2.66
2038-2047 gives -0.9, 3.64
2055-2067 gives -0.4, 3.58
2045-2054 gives -0.9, 3.71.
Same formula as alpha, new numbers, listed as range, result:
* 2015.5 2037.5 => 2.66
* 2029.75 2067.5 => 3.54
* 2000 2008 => 2.66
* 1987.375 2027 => 2.62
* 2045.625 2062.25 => 3.67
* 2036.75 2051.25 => 3.64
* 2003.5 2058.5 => 2.98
